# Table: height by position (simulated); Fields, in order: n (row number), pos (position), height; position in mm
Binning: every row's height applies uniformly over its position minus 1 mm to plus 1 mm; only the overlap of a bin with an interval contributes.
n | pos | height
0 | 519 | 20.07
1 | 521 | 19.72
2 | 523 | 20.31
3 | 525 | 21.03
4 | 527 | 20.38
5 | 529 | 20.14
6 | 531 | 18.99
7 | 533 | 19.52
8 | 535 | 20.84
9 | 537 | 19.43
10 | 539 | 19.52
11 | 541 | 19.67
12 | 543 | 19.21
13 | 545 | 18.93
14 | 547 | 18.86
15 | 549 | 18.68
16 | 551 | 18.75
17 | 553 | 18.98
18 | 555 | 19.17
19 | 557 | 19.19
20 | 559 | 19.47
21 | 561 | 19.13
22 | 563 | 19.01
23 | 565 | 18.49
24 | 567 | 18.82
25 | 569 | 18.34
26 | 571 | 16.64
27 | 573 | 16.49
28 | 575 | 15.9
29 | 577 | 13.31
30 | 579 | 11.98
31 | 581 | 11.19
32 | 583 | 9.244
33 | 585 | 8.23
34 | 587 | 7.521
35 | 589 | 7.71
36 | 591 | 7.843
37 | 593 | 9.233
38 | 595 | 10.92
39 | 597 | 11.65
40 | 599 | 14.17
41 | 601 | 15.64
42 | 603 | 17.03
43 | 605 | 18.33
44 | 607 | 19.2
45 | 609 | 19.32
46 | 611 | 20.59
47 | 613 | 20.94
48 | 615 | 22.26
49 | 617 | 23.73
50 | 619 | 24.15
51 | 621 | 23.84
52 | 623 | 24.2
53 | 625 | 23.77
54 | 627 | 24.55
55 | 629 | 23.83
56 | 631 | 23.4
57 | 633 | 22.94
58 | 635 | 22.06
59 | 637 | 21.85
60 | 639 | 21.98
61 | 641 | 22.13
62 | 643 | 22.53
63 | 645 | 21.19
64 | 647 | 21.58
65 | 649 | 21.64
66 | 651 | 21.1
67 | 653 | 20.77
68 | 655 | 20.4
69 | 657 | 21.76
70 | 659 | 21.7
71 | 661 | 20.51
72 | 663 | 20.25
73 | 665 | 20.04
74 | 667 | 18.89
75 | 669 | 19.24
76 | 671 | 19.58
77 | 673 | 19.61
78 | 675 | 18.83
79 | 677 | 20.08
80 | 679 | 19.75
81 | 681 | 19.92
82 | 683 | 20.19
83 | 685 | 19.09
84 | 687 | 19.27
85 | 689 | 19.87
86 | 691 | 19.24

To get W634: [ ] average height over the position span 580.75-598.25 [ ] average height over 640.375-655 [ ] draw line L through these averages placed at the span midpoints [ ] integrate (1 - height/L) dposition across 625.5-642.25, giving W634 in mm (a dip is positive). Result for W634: -3.98 mm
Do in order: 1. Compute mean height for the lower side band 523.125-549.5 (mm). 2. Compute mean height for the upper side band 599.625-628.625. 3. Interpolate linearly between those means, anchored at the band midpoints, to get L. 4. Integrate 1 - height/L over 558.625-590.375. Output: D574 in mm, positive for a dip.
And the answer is 9.5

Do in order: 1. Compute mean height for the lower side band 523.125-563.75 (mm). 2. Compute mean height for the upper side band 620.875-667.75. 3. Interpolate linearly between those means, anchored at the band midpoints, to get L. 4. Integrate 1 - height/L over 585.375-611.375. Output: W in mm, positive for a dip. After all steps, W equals 9.2 mm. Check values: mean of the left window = 19.5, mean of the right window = 21.9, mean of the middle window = 13.5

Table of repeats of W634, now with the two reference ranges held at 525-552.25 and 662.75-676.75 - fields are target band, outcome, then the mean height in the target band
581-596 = 8.20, 8.84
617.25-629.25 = -2.81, 24.1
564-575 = 1.08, 17.6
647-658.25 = -0.98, 21.2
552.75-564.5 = 0.22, 19.1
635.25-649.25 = -1.71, 21.9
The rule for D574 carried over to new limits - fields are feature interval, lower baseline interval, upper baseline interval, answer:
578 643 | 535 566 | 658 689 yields 5.8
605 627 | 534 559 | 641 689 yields -2.4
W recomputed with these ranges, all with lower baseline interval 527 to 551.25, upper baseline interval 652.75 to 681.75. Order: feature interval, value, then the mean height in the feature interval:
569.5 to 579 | 2.06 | 15.4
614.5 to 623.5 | -1.75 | 23.7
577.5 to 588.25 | 5.41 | 9.76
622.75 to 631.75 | -1.84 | 23.9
